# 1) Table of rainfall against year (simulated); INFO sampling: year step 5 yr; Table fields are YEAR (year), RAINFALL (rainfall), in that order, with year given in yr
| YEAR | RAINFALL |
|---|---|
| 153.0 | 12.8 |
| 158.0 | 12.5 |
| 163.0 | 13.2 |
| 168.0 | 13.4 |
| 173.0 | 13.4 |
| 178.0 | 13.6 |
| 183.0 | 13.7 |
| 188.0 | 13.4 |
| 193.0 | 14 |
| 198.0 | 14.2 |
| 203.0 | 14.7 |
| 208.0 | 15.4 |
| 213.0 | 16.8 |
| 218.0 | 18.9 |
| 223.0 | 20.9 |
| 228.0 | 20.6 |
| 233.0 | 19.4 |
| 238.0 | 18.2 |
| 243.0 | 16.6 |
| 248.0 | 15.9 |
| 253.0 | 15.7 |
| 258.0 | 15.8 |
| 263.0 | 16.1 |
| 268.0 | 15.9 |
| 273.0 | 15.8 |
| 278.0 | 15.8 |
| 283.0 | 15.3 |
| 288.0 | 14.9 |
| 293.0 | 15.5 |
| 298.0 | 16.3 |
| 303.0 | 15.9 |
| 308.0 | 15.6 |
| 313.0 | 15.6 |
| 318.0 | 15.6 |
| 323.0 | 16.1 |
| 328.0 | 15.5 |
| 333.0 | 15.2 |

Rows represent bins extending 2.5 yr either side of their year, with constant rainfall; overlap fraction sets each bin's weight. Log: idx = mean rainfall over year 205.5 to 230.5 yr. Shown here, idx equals 18.5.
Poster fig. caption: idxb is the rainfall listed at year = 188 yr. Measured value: 13.4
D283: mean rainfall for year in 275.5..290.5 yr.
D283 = 15.3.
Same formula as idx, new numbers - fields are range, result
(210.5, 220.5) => 17.9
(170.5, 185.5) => 13.6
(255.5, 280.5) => 15.9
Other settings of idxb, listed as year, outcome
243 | 16.6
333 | 15.2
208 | 15.4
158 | 12.5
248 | 15.9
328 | 15.5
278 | 15.8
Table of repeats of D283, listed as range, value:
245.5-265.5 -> 15.9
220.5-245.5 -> 19.1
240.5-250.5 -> 16.2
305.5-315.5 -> 15.6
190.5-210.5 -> 14.6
